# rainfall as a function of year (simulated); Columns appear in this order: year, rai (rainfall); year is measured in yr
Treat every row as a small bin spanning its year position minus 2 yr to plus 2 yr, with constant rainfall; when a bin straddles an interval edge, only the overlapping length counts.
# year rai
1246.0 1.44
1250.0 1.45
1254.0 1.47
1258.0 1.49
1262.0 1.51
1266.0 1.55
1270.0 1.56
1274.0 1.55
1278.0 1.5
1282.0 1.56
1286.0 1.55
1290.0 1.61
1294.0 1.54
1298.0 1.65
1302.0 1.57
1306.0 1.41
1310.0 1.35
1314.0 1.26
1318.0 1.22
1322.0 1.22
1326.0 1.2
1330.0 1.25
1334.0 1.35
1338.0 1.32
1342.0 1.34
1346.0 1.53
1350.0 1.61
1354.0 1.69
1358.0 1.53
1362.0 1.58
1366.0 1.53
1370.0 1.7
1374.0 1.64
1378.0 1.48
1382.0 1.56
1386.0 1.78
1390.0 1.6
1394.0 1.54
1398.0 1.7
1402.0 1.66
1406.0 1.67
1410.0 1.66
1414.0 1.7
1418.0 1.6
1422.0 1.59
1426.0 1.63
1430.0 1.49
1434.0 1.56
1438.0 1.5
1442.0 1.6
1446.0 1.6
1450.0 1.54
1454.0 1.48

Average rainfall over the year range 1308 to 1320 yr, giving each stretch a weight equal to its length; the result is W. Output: 1.28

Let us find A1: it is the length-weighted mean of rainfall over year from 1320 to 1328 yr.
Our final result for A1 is 1.21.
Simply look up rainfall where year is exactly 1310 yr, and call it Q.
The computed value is 1.35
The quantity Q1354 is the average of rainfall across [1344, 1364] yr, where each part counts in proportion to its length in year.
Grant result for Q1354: 1.59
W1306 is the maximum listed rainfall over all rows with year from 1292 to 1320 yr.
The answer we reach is 1.65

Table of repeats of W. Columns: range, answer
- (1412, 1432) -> 1.6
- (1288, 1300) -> 1.6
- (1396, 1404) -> 1.68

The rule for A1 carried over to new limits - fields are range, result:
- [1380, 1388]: 1.67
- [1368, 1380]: 1.61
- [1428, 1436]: 1.52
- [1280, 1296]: 1.57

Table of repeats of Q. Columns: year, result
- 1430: 1.49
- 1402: 1.66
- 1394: 1.54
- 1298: 1.65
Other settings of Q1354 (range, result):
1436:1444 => 1.55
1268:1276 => 1.56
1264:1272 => 1.56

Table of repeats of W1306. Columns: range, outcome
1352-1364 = 1.69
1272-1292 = 1.61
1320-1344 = 1.35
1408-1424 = 1.7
